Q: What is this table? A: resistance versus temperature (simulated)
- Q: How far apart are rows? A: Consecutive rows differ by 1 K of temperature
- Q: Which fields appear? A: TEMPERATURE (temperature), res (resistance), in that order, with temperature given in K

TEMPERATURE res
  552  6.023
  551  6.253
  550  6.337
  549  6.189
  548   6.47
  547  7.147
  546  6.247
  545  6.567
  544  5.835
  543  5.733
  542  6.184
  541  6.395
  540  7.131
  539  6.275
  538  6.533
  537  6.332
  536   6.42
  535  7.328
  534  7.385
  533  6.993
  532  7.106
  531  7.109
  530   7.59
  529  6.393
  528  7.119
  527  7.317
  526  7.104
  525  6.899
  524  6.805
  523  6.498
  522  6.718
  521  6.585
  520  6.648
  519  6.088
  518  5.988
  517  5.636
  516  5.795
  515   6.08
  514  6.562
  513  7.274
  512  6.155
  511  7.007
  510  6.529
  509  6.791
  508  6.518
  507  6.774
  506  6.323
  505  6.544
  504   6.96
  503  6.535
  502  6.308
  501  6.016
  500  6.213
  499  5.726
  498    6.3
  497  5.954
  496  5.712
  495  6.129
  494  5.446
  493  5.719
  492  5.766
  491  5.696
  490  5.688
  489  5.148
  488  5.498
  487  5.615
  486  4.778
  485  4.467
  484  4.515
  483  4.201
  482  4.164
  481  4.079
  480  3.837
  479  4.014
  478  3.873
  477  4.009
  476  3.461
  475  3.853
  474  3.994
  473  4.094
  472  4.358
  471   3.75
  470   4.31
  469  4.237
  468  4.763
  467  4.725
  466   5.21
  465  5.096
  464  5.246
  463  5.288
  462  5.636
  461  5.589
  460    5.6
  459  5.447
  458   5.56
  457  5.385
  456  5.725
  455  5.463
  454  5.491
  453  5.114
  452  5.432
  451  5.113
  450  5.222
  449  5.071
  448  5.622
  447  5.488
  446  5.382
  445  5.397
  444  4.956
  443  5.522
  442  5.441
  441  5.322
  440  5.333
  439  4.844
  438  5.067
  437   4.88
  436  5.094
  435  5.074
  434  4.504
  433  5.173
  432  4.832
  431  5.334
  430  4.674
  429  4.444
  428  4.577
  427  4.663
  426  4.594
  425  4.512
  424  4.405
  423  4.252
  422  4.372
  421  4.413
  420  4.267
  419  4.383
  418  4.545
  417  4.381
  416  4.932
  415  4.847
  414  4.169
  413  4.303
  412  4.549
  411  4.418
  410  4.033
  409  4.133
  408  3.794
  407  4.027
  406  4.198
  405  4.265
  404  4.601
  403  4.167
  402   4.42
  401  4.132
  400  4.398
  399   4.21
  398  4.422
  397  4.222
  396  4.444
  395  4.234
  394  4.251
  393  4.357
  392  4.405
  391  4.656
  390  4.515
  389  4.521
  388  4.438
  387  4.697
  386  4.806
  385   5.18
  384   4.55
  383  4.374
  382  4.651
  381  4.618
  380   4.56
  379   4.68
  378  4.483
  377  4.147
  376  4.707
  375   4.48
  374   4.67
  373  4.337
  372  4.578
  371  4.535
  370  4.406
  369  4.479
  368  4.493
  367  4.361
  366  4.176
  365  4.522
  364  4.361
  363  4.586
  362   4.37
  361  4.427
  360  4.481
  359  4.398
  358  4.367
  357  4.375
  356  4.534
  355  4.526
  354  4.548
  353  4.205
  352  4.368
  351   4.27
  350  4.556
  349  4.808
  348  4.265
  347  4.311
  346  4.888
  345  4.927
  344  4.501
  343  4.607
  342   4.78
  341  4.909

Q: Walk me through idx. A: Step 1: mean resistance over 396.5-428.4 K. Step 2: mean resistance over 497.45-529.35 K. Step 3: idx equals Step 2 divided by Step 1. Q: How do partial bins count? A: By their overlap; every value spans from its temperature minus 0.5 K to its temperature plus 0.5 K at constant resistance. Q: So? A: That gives 1.49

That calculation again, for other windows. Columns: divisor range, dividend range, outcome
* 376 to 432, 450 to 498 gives 1.11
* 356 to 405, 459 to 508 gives 1.16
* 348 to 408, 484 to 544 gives 1.42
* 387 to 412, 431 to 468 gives 1.22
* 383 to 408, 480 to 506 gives 1.26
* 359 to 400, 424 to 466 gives 1.15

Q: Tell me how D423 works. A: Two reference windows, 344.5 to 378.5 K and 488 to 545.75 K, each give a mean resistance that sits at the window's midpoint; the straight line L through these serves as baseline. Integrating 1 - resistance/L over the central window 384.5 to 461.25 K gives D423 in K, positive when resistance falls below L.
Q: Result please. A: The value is 7.1 K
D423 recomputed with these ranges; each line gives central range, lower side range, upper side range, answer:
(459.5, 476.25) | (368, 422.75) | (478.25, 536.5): 2.5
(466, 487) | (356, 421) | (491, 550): 5.6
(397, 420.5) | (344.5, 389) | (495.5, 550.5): 3.4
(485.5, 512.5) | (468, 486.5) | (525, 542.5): -4.6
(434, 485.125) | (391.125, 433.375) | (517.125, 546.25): 3.8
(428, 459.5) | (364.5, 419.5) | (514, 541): 0.6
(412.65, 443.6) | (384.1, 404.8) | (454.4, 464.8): 1.5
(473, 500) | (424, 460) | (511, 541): 4.8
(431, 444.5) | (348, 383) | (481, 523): 0.4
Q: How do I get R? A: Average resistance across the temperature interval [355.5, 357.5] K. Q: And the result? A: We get 4.45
